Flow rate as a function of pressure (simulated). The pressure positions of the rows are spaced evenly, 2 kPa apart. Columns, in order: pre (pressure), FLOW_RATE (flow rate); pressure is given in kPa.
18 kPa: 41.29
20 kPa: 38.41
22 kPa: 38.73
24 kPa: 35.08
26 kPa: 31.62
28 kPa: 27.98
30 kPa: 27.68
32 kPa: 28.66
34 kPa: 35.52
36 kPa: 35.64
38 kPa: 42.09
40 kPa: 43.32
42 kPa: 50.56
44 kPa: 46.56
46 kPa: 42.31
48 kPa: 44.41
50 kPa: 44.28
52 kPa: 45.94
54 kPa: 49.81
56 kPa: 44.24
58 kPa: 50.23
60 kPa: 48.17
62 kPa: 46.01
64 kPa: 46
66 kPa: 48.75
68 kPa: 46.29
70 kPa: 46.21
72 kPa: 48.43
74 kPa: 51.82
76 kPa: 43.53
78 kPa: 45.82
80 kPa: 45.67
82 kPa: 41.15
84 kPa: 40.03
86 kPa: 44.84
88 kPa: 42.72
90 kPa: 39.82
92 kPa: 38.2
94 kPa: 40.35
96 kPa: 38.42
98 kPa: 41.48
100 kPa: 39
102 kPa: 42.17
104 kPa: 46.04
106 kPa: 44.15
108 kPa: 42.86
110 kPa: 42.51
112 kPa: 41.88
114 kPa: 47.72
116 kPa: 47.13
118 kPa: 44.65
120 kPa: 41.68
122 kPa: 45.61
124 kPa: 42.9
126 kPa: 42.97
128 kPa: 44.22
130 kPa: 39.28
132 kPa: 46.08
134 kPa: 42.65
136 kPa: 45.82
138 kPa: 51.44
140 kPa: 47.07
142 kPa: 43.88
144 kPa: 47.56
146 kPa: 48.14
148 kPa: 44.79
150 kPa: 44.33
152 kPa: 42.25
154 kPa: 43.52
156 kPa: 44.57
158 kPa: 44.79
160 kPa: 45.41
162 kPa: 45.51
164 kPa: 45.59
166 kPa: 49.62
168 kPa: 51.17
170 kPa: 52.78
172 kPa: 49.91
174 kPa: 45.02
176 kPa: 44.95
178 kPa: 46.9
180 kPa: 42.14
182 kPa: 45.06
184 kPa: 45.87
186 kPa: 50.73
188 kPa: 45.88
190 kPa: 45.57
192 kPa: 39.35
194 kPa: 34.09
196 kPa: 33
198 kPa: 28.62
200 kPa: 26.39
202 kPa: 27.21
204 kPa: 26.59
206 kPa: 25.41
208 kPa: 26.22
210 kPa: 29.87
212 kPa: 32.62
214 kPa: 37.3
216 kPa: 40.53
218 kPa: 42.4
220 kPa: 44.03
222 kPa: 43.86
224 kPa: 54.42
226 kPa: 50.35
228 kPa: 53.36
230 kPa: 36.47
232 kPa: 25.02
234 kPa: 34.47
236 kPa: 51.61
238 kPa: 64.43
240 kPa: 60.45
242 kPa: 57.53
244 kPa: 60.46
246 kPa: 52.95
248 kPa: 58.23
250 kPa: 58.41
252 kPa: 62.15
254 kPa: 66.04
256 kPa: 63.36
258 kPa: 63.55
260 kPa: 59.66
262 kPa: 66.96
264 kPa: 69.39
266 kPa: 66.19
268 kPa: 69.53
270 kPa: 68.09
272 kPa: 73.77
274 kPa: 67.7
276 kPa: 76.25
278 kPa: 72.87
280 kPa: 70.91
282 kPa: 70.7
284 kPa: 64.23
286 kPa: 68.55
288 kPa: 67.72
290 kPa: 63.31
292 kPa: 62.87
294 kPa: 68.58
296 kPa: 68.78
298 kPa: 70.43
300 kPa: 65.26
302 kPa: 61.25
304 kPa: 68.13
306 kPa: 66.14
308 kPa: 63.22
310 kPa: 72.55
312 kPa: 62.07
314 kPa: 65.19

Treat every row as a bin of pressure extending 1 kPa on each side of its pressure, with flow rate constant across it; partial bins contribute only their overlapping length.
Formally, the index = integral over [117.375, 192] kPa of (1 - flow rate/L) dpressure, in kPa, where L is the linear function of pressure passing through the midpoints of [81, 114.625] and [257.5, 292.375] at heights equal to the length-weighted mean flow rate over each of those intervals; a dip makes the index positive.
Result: 6.8 kPa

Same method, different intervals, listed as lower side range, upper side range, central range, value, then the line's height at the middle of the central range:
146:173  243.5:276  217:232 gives 3.4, 58.2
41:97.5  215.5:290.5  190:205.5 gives 6.6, 54.8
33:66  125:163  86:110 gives 1.8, 44.9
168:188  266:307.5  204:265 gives 9.7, 58.1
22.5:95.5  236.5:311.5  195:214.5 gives 9.7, 58.1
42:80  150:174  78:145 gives 4.6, 46.7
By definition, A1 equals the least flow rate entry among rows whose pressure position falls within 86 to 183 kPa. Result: 38.2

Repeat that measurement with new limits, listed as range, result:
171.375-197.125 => 33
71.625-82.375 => 41.15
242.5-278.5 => 52.95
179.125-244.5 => 25.02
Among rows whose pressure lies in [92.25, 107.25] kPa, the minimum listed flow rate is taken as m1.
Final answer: 38.42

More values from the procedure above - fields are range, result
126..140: 39.28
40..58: 42.31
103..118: 41.88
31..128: 28.66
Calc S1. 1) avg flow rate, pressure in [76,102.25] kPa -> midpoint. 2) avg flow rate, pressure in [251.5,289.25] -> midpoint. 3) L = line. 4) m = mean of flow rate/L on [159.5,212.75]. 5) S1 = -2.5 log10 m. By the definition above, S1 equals 0.35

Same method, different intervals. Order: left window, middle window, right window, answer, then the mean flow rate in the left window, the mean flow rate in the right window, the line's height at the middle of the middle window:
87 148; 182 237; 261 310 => 0.430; 43.6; 68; 57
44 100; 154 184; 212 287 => 0.114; 44.6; 57.7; 51.7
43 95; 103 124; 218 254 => 0.056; 45.1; 51.2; 46.7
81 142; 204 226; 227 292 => 0.430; 43.2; 61.4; 55.9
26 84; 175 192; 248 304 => 0.243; 43.2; 66.8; 56.9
